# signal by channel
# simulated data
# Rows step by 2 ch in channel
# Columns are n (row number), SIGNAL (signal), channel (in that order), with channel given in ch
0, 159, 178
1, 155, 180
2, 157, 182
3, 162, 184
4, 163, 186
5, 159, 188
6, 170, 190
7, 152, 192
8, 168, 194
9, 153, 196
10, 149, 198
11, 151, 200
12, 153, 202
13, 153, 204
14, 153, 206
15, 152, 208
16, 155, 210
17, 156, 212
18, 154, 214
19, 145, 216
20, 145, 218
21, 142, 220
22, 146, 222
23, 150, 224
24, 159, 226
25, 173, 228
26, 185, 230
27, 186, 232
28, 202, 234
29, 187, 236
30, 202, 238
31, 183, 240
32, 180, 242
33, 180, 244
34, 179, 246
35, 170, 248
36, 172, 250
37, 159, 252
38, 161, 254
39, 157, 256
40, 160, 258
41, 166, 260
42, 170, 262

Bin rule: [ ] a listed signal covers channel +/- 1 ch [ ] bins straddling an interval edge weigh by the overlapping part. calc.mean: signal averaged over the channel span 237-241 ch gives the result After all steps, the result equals 192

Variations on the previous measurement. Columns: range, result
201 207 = 153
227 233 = 181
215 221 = 144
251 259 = 159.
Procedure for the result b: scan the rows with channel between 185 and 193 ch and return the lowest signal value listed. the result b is 152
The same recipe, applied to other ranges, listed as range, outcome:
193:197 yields 153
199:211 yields 151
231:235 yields 186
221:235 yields 146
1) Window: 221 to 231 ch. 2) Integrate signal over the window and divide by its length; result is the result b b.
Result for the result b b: 163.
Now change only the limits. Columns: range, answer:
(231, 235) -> 194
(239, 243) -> 182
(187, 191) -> 164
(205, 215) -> 154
